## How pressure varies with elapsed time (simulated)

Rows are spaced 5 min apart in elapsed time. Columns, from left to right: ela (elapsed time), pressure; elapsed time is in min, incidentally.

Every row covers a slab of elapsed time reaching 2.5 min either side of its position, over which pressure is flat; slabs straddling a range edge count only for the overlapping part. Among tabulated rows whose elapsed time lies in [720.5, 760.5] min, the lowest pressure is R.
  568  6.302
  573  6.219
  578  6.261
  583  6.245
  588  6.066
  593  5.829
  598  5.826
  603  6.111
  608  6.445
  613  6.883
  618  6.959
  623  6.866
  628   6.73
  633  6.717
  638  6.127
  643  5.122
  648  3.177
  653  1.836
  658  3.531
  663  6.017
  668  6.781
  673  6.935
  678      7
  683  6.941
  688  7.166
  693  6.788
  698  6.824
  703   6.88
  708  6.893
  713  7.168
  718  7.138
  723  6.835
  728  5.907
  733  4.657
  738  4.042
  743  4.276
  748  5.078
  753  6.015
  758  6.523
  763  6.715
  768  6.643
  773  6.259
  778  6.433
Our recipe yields 4.042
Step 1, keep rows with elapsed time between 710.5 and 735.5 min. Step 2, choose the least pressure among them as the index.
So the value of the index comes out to 4.657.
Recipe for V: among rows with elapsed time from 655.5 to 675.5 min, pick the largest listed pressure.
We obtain 6.935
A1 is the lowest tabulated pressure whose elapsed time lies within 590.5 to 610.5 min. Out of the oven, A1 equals 5.826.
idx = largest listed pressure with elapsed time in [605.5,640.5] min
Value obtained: 6.959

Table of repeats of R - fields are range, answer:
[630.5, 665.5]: 1.836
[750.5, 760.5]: 6.015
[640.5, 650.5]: 3.177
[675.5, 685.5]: 6.941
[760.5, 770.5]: 6.643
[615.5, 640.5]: 6.127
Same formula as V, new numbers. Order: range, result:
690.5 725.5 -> 7.168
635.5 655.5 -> 6.127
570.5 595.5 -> 6.261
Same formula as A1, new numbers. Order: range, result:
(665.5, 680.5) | 6.781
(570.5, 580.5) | 6.219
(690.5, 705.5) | 6.788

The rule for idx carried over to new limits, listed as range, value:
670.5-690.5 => 7.166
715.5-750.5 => 7.138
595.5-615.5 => 6.883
